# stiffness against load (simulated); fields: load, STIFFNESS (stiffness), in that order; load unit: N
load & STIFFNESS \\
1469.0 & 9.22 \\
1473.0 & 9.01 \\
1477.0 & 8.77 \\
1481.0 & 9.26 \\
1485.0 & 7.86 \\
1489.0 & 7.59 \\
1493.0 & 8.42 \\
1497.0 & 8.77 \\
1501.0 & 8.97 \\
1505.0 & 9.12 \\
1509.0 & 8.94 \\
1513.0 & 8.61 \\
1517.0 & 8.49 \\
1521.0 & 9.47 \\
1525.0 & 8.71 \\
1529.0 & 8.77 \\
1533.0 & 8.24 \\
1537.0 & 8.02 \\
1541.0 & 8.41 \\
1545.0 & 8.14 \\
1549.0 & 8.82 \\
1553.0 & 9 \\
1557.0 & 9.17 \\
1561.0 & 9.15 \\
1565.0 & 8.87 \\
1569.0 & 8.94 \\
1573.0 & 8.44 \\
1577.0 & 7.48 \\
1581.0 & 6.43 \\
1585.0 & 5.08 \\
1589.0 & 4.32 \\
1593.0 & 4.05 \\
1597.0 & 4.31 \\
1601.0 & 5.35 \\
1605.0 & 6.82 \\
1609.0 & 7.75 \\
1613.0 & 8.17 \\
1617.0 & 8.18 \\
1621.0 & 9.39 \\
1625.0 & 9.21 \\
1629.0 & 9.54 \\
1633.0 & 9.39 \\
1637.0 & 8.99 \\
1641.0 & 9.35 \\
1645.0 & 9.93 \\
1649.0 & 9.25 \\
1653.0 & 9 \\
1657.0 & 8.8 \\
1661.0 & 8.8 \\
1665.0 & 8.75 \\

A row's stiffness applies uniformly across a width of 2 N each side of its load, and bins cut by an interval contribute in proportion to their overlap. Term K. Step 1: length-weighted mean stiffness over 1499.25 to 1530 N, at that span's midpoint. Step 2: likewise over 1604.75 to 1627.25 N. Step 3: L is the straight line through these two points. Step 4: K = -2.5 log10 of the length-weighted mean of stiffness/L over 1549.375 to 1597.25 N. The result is 0.185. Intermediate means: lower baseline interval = 8.89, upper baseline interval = 8.38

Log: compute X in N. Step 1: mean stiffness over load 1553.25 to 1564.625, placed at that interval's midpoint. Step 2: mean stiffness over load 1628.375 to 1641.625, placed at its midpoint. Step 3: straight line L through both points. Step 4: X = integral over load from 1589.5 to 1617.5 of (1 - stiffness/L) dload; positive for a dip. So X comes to 9.26 N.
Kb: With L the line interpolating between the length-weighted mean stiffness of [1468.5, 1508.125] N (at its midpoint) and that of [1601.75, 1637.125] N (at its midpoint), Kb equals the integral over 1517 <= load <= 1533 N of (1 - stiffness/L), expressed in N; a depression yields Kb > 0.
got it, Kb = -0.4 N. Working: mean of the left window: 8.69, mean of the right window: 8.47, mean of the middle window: 8.83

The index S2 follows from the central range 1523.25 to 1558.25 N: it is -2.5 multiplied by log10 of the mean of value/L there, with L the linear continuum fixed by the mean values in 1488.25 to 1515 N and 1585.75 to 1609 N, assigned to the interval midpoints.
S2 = -0.18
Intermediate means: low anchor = 8.68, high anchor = 5.22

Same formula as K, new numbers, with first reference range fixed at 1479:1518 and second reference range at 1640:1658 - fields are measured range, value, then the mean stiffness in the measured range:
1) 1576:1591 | 0.49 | 5.72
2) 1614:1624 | 0.05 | 8.77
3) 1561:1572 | 0.00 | 8.91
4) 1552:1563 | -0.03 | 9.12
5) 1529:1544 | 0.06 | 8.29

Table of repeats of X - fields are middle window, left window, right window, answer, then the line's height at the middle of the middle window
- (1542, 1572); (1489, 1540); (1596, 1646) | -1.25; 8.49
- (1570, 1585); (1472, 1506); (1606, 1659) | 2.70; 8.83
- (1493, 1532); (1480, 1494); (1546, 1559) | -1.60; 8.49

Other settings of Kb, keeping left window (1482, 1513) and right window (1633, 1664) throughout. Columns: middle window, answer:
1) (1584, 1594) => 5.0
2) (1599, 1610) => 3.0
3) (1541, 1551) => 0.3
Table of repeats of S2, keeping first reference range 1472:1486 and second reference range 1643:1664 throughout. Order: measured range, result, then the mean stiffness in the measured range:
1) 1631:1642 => -0.02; 9.23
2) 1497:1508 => -0.02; 8.99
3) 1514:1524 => -0.01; 8.92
